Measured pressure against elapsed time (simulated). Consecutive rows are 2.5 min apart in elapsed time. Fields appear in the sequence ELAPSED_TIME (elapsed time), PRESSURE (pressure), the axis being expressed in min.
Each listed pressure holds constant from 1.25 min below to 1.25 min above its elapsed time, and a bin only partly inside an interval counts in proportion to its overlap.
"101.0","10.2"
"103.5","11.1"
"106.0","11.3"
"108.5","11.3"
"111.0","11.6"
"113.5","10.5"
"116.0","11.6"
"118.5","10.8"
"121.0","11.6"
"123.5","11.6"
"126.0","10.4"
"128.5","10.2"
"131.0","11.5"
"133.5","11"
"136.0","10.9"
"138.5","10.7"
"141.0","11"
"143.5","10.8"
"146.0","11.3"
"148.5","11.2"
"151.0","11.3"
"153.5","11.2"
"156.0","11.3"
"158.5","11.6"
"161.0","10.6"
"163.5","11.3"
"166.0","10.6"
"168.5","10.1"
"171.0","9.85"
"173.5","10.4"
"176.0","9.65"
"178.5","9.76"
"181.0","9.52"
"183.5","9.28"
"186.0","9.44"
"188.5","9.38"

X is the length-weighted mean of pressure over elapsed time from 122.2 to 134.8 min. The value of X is 10.9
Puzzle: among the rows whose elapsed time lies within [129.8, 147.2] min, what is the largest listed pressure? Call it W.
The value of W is 11.5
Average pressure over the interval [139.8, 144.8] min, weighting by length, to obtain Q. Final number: 10.9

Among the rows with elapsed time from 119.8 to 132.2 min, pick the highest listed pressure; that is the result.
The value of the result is 11.6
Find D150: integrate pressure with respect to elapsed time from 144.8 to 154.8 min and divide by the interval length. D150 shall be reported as 11.2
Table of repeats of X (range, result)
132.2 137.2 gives 11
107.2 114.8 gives 11.1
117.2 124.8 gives 11.3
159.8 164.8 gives 10.9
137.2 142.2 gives 10.8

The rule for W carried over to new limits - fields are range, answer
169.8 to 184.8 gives 10.4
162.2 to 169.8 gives 11.3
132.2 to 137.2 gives 11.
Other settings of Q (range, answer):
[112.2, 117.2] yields 11.1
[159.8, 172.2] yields 10.5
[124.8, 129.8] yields 10.3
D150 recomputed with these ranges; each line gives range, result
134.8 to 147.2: 10.9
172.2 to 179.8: 9.93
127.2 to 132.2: 10.8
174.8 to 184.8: 9.55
